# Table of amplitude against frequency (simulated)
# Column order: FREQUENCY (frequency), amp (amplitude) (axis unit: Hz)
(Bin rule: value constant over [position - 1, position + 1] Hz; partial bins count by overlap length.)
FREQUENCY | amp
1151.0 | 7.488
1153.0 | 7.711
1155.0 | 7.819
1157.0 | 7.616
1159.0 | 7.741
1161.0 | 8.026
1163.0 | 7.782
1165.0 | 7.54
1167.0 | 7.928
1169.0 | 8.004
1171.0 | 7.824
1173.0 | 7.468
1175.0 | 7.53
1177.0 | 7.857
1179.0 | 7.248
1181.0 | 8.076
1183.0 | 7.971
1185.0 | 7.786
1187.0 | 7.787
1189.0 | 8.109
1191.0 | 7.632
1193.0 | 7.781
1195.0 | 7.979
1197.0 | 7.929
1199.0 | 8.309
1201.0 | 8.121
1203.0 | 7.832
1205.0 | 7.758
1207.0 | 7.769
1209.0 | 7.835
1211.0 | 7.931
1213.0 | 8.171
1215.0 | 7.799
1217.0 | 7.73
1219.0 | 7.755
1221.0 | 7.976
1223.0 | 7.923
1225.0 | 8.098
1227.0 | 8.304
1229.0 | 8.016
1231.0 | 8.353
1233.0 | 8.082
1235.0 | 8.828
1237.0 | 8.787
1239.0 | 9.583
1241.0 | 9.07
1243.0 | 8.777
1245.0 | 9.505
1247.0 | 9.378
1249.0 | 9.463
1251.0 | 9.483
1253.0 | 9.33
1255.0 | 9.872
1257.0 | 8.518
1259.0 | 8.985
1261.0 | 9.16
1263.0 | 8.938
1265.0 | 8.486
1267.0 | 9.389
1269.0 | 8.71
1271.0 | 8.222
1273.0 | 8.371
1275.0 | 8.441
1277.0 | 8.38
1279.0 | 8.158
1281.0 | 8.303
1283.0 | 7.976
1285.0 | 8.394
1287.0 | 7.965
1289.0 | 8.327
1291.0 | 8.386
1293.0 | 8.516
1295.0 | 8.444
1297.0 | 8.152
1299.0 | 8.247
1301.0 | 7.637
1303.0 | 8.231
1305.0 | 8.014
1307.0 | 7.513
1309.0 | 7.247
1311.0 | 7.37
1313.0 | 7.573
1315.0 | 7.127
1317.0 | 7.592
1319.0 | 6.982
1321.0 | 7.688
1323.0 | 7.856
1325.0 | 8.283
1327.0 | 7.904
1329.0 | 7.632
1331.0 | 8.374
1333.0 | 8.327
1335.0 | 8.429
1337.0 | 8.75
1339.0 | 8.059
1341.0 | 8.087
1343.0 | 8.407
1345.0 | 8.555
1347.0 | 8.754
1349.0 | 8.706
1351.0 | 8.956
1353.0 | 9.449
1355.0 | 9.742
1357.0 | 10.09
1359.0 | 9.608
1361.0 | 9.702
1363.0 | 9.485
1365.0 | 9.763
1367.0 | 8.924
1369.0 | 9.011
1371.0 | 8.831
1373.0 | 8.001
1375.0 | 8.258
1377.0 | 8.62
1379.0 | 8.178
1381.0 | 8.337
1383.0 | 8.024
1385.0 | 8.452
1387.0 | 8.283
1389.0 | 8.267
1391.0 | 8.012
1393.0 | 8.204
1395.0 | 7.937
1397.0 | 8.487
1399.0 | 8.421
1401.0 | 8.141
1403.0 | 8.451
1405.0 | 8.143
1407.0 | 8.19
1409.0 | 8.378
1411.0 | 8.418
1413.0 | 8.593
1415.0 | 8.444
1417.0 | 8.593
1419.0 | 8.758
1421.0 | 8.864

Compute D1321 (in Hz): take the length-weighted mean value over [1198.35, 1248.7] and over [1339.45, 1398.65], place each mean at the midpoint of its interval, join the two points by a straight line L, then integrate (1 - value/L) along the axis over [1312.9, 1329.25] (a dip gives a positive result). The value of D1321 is 1.8 Hz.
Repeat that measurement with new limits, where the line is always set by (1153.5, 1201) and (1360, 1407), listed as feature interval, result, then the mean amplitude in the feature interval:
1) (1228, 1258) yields -3.6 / 9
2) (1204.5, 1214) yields 0.0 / 7.9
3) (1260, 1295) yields -1.4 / 8.48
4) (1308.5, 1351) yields 1.6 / 8.02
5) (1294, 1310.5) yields 0.6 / 7.92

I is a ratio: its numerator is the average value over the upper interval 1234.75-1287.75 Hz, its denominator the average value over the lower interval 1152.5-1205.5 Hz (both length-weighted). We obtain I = 1.13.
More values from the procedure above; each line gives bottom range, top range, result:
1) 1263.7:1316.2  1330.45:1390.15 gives 1.07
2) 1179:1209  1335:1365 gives 1.14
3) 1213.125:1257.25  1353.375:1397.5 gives 1.01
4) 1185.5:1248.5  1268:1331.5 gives 0.97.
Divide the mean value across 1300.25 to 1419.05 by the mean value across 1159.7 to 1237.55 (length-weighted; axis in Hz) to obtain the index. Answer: 1.05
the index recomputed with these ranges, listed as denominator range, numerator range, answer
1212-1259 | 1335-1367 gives 1.05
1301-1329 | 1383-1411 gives 1.08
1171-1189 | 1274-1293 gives 1.07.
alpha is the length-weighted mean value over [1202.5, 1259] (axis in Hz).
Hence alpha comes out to 8.51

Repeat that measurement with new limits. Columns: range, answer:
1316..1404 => 8.5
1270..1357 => 8.2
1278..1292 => 8.22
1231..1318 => 8.49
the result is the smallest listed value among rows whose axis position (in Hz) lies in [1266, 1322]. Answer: 6.982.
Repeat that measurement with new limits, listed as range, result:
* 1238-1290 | 7.965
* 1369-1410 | 7.937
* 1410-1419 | 8.418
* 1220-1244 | 7.923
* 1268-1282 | 8.158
